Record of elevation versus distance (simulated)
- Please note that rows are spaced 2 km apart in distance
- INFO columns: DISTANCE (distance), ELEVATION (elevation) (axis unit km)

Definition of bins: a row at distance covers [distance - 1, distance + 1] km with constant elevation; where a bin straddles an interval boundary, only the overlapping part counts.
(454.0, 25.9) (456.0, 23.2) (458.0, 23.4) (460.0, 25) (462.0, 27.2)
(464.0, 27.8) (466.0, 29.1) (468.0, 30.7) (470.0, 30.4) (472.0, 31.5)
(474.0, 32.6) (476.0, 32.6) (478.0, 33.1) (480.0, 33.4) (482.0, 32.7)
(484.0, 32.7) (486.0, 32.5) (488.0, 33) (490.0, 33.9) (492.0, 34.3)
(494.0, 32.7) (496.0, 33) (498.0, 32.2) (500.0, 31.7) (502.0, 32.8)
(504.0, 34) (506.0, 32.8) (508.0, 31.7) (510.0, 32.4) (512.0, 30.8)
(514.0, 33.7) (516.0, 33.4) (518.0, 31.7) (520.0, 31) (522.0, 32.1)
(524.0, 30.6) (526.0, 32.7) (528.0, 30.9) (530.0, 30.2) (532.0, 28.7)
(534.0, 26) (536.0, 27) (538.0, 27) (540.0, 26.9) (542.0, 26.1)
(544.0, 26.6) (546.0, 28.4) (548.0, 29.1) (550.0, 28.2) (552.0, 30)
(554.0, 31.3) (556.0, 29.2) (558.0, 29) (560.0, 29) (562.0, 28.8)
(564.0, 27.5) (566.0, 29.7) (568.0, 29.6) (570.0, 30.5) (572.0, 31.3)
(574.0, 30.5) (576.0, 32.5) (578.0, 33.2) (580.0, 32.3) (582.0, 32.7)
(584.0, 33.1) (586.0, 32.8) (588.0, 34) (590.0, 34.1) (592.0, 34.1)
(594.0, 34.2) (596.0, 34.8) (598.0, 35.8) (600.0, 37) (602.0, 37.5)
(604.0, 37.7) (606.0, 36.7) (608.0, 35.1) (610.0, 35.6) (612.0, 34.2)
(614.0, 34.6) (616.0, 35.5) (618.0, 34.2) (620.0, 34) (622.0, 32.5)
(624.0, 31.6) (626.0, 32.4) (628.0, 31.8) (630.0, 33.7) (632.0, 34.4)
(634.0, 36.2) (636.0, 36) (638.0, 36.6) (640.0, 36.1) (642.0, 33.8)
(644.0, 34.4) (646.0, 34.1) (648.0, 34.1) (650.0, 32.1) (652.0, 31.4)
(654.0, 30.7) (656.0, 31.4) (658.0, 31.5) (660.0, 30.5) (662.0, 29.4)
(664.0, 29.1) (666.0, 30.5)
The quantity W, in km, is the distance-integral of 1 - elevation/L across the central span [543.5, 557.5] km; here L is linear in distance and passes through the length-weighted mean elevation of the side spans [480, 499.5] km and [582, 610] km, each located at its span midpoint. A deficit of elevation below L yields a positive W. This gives 2.10 km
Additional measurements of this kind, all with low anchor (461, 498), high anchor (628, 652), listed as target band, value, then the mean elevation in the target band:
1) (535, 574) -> 5.1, 28.7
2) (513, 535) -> 1.1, 31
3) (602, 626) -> -0.5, 34.7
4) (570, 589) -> 0.6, 32.4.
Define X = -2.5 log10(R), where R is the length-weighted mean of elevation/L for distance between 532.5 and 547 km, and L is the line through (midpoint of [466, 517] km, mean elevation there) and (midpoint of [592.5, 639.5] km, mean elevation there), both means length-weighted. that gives 0.24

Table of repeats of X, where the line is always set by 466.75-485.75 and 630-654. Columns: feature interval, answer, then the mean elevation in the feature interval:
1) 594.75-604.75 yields -0.08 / 36.5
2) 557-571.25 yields 0.14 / 29.2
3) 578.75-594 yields 0.01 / 33.4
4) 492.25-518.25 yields 0.00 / 32.6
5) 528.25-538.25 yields 0.17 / 28.1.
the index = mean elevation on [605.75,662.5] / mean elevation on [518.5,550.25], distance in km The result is 1.16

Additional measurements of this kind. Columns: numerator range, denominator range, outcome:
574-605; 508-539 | 1.12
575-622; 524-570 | 1.20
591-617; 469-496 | 1.09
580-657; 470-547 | 1.09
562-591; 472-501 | 0.96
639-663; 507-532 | 1.03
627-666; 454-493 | 1.09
